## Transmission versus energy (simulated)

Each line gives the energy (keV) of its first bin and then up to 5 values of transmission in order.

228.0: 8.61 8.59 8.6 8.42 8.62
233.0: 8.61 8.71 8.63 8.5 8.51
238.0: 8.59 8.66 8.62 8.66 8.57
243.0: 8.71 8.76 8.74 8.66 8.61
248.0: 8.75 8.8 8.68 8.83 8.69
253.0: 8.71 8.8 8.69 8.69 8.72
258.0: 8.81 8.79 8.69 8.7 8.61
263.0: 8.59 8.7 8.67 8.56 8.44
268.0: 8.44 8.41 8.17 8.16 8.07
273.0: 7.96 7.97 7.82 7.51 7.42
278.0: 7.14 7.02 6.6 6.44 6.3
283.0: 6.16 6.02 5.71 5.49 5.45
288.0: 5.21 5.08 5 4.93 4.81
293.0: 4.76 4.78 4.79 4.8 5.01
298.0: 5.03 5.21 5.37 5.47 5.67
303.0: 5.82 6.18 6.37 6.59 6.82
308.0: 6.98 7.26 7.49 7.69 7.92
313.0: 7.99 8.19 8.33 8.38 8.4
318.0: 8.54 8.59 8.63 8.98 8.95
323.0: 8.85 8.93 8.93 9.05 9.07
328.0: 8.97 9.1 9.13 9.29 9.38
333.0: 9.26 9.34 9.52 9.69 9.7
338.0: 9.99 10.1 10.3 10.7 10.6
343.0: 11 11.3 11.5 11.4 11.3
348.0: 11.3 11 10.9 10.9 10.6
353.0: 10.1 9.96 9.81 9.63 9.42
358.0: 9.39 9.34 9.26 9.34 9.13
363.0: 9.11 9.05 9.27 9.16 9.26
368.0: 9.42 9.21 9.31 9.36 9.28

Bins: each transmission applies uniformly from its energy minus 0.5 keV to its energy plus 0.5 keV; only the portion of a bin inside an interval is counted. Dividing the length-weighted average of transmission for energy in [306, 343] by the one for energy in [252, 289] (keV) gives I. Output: 1.15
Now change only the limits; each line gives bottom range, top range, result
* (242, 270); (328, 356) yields 1.18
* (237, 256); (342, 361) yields 1.20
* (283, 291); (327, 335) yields 1.70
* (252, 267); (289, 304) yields 0.59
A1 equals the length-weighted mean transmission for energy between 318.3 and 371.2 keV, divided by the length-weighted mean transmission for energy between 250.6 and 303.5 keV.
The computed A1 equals 1.39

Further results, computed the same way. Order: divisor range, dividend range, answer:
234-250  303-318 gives 0.86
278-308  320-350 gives 1.74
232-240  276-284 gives 0.78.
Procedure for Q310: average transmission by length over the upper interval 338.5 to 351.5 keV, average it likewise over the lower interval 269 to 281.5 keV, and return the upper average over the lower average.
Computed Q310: 1.45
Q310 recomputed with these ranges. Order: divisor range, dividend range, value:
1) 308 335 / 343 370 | 1.16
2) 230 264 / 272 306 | 0.69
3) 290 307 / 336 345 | 1.95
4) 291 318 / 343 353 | 1.73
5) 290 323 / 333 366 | 1.50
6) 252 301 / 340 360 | 1.49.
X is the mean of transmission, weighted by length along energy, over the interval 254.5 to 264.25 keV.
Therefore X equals 8.7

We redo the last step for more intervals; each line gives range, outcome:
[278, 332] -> 6.94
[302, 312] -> 6.8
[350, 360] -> 9.92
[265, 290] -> 7.06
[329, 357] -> 10.2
